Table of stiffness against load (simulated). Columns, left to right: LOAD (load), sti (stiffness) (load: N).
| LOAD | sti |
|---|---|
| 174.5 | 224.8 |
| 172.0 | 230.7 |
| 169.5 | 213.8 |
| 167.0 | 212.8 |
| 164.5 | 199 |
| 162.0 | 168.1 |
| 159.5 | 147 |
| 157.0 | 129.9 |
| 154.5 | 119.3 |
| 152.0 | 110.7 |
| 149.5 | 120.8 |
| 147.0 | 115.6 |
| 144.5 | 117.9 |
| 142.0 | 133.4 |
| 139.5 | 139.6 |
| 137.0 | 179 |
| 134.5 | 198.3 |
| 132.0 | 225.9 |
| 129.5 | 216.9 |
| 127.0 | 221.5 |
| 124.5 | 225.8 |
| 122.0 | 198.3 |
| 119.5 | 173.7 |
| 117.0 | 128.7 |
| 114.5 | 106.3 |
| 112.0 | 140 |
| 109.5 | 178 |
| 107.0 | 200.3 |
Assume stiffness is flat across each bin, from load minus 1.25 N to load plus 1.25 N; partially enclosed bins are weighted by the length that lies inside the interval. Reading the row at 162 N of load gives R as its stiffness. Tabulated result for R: 168.1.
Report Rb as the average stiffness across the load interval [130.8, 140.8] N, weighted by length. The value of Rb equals 185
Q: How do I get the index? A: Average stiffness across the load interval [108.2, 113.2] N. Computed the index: 160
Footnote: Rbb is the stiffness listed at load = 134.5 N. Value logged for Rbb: 198.3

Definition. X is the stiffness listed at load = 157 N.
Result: 129.9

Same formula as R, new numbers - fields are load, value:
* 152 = 110.7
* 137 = 179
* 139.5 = 139.6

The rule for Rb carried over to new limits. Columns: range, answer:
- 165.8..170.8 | 213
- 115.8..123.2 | 167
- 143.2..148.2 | 117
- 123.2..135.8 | 217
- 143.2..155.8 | 117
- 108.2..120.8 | 146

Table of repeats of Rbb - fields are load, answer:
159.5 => 147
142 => 133.4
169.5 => 213.8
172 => 230.7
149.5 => 120.8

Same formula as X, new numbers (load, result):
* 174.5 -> 224.8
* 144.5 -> 117.9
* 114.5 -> 106.3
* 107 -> 200.3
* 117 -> 128.7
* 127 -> 221.5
